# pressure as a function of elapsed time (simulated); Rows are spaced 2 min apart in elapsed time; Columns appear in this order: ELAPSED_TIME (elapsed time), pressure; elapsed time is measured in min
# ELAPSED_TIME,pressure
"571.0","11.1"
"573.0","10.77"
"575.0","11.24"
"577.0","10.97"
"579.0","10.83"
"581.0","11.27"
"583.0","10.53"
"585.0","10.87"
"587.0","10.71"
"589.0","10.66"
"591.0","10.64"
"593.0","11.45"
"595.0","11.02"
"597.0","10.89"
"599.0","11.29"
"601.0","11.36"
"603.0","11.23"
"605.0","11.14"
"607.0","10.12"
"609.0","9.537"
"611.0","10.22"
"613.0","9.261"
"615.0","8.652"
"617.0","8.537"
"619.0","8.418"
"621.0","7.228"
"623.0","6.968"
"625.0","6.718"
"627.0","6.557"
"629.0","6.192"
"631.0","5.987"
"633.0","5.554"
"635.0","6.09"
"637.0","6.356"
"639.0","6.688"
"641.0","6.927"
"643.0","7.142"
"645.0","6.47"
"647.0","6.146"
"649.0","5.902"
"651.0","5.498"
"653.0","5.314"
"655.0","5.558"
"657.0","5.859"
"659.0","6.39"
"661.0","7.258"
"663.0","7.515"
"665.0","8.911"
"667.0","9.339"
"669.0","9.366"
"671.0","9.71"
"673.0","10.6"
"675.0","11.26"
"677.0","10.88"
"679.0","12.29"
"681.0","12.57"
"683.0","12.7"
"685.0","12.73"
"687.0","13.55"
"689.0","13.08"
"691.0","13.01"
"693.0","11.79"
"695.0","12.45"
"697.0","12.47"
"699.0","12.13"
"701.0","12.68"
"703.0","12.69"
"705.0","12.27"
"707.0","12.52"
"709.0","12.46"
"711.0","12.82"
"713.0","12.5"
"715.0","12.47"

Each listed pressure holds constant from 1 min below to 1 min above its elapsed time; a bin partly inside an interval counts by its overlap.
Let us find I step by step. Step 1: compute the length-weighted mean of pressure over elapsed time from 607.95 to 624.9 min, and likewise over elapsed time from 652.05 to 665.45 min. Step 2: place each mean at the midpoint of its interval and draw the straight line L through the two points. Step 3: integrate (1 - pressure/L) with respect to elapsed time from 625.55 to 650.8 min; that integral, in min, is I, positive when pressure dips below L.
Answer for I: 4.0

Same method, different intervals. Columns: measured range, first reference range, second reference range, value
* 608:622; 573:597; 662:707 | 2.9 min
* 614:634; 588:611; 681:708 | 7.4 min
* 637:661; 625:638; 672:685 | 5.6 min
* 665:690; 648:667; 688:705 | -4.5 min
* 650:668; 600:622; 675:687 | 7.2 min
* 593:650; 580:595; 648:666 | 3.9 min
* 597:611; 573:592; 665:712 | 0.4 min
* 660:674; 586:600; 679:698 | 3.8 min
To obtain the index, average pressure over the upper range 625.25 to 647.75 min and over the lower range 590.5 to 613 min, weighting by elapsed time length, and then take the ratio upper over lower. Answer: 0.59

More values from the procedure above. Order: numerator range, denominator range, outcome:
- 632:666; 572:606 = 0.59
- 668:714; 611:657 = 1.78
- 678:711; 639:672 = 1.78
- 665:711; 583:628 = 1.22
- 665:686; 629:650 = 1.75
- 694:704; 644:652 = 2.08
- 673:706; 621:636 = 1.94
